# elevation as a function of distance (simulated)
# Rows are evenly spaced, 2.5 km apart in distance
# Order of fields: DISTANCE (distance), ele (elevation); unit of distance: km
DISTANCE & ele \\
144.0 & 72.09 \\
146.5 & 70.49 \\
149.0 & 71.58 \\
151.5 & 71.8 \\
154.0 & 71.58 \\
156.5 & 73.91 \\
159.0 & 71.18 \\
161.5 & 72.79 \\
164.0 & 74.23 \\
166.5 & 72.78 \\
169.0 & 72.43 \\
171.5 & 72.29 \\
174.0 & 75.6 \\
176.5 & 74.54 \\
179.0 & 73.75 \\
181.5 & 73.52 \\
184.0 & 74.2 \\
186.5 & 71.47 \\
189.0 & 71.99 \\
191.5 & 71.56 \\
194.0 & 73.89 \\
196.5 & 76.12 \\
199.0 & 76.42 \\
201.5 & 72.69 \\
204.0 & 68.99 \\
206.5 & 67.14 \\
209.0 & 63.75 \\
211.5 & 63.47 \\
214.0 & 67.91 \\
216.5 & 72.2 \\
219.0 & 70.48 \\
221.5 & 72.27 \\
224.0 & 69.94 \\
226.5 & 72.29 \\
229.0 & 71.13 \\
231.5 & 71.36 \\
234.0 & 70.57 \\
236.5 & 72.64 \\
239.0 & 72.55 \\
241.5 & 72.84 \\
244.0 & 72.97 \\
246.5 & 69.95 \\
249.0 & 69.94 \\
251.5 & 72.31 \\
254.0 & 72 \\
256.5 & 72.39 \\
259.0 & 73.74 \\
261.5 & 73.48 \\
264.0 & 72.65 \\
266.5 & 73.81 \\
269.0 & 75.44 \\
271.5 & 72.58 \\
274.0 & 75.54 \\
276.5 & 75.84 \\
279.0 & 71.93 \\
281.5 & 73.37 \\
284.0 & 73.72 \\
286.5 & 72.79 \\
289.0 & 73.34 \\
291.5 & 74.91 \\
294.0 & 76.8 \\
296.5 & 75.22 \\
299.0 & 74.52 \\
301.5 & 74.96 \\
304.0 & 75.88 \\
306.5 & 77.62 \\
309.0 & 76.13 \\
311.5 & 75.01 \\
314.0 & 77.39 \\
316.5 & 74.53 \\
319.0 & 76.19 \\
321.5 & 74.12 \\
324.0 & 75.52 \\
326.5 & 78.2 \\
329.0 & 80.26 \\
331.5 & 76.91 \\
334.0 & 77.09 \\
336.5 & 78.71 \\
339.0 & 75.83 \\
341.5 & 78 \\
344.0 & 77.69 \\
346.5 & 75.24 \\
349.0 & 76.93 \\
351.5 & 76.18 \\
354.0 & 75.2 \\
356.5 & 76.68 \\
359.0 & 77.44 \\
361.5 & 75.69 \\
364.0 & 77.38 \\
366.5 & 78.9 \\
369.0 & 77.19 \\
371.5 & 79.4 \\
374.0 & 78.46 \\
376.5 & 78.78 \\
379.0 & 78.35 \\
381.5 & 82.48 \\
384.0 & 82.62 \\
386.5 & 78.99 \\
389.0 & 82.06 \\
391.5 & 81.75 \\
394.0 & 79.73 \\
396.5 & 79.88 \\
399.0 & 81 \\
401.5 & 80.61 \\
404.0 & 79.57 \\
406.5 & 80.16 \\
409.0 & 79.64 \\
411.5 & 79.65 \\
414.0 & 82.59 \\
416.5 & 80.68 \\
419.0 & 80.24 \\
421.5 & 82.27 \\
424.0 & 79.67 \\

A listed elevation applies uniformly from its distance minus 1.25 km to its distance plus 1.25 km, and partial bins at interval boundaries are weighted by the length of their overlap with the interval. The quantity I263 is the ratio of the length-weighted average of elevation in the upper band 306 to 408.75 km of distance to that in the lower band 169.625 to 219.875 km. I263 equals 1.09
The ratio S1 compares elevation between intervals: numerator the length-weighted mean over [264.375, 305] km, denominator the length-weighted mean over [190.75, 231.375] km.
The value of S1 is 1.05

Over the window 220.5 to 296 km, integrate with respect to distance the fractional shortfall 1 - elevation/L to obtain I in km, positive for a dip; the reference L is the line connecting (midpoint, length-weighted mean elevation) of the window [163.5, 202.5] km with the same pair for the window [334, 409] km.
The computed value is 2.7 km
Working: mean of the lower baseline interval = 73.6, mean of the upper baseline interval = 78.6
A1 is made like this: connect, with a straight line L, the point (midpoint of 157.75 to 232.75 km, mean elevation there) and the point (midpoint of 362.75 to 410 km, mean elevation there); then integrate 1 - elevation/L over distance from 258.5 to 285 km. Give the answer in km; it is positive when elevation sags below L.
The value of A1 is 0.4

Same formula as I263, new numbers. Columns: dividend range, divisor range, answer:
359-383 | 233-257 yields 1.09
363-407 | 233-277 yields 1.10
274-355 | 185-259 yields 1.06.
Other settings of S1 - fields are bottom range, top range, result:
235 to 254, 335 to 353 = 1.07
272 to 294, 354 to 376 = 1.05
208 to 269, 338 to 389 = 1.09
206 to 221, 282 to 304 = 1.10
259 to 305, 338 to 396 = 1.06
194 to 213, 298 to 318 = 1.08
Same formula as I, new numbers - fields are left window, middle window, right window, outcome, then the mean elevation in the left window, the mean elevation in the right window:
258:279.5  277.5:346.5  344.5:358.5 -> -0.6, 74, 76.2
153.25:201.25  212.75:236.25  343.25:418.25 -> 1.2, 73.4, 79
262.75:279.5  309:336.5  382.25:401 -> 0.1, 74.1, 80.9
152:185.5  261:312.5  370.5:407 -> 1.6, 73.2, 80.3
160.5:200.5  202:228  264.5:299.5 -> 1.7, 73.6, 74.2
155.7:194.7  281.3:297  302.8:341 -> 0.3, 73.1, 76.7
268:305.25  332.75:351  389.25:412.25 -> 0.1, 74.4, 80.3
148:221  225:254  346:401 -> 0.9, 71.9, 78.7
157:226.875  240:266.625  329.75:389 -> 0.6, 71.8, 77.9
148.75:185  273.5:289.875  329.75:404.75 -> 0.5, 73.1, 78.5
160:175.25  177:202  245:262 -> -0.2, 73.3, 71.9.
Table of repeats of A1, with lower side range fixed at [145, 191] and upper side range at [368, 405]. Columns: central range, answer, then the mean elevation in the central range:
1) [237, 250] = 0.6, 71.7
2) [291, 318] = 0.6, 75.8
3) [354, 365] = 0.4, 76.6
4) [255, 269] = 0.5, 73.4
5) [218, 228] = 0.4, 71.3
